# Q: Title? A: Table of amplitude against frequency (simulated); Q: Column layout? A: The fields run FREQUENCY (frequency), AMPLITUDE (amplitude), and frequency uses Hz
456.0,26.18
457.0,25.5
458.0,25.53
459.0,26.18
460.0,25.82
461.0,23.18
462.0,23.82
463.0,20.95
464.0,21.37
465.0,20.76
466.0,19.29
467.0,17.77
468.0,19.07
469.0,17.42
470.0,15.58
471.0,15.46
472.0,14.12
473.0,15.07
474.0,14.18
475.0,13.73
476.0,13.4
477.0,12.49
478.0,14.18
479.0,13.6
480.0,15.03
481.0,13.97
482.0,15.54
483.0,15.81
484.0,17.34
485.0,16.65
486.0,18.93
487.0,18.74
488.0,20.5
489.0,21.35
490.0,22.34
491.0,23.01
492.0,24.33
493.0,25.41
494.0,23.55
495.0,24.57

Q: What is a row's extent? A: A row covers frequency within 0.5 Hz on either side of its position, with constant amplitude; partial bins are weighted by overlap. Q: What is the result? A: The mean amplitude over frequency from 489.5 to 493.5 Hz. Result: 23.8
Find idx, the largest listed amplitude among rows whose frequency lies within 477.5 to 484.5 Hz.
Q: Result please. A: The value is 17.34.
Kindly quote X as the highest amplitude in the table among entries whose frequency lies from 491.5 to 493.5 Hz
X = 25.41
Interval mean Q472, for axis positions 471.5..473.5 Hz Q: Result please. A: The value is 14.6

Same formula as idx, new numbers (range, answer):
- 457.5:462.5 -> 26.18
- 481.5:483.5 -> 15.81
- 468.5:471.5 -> 17.42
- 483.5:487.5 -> 18.93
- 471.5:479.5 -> 15.07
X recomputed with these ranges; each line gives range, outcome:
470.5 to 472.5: 15.46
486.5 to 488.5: 20.5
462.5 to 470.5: 21.37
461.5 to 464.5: 23.82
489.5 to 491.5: 23.01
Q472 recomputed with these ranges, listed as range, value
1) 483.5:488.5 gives 18.4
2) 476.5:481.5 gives 13.9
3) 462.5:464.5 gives 21.2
